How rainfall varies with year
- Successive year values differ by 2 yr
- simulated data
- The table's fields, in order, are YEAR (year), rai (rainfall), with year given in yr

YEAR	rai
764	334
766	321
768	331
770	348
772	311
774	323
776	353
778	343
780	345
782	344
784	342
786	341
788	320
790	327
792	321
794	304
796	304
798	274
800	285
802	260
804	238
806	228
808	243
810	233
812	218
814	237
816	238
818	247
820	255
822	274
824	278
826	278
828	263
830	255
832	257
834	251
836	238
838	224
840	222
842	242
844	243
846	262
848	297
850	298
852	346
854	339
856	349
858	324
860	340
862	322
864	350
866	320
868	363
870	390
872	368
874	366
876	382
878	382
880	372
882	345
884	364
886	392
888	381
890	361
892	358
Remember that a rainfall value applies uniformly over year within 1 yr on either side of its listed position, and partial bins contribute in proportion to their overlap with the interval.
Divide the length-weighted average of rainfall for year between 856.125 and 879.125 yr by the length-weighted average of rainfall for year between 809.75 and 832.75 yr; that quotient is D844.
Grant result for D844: 1.40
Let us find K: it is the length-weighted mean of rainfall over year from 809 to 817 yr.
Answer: 232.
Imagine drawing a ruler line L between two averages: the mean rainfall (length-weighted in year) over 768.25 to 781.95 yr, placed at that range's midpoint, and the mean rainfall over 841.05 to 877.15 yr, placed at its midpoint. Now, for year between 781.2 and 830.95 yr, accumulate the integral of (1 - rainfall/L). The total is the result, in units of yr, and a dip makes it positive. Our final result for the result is 8.6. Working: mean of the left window 337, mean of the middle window 276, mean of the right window 328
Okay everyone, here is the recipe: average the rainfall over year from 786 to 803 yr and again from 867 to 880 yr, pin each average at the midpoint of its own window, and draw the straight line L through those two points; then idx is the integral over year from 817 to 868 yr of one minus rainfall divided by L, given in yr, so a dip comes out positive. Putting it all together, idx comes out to 9.2 yr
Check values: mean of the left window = 302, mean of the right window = 375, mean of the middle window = 285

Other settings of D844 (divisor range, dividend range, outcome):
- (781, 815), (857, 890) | 1.27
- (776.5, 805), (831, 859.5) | 0.90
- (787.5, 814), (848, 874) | 1.26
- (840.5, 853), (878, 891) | 1.33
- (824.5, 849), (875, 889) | 1.48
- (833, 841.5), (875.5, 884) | 1.57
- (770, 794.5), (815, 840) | 0.76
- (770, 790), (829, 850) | 0.75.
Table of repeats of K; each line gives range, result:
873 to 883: 369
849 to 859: 331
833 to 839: 238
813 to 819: 241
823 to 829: 273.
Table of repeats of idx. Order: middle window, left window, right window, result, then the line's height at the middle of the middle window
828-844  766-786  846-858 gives 4.0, 324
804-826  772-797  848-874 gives 5.8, 334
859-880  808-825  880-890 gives -1.0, 342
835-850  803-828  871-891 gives 2.5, 299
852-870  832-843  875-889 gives -1.9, 310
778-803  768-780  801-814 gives -2.4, 287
